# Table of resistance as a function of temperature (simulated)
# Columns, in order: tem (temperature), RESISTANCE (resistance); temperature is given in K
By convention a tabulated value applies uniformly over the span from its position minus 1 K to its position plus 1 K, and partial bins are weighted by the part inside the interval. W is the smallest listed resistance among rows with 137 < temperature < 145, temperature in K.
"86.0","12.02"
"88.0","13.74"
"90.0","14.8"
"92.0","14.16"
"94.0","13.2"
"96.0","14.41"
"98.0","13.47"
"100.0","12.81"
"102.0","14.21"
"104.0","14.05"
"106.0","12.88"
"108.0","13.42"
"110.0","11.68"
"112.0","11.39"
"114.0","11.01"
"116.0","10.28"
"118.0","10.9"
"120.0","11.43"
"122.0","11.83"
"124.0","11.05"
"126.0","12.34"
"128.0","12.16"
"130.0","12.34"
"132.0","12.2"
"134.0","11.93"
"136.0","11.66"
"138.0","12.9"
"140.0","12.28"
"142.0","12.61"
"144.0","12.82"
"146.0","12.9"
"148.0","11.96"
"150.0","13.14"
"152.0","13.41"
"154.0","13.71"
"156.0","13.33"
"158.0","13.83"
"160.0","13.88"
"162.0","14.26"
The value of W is 12.28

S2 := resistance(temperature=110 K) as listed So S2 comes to 11.68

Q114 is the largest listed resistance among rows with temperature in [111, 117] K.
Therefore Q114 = 11.39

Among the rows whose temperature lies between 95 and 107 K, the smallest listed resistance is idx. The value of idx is 12.81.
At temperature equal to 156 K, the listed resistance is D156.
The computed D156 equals 13.33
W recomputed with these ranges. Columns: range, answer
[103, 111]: 11.68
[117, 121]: 10.9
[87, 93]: 13.74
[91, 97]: 13.2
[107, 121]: 10.28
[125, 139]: 11.66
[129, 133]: 12.2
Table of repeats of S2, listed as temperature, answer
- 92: 14.16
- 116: 10.28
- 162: 14.26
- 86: 12.02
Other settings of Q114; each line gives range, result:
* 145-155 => 13.71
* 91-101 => 14.41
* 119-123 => 11.83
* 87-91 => 14.8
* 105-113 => 13.42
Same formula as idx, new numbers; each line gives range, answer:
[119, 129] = 11.05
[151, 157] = 13.33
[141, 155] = 11.96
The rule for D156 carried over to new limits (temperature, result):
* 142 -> 12.61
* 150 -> 13.14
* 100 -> 12.81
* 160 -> 13.88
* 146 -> 12.9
